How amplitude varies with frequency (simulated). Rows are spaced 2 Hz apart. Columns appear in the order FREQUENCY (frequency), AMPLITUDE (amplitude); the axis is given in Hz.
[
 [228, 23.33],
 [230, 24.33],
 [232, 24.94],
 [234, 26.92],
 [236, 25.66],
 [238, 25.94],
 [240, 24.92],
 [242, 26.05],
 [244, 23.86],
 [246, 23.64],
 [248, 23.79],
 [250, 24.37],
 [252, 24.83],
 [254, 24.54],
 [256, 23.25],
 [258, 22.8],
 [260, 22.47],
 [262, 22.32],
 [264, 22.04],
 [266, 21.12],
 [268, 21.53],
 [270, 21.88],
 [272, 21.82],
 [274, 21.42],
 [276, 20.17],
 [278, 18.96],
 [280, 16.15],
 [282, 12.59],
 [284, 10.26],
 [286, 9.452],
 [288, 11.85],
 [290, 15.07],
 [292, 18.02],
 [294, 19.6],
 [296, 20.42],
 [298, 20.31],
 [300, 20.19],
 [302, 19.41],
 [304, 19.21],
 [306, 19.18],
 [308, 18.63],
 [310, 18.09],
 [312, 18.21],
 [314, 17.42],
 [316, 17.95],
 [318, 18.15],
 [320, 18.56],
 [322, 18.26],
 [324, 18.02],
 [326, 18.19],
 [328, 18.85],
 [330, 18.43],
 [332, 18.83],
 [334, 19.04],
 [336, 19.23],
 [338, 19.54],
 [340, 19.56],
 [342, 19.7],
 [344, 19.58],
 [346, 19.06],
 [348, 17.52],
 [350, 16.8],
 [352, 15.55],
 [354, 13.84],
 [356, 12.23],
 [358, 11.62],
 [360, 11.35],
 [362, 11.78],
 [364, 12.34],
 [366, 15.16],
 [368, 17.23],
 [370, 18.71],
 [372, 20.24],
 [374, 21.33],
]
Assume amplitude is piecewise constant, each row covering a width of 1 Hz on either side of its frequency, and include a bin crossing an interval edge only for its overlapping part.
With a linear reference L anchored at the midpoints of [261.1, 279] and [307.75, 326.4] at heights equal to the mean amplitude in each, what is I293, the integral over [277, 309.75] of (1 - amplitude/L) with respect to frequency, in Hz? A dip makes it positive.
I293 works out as 4.6 Hz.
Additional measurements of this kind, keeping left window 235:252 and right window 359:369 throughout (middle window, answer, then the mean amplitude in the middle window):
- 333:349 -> -3.5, 19.2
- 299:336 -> -1.6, 18.6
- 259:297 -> 5.9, 18.3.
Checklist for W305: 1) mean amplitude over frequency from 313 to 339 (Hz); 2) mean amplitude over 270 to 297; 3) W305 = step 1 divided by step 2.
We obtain 1.10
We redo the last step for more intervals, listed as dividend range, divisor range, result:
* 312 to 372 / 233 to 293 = 0.82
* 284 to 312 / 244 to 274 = 0.76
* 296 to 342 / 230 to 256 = 0.76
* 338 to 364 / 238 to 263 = 0.66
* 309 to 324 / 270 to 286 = 1.06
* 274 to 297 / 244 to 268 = 0.69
